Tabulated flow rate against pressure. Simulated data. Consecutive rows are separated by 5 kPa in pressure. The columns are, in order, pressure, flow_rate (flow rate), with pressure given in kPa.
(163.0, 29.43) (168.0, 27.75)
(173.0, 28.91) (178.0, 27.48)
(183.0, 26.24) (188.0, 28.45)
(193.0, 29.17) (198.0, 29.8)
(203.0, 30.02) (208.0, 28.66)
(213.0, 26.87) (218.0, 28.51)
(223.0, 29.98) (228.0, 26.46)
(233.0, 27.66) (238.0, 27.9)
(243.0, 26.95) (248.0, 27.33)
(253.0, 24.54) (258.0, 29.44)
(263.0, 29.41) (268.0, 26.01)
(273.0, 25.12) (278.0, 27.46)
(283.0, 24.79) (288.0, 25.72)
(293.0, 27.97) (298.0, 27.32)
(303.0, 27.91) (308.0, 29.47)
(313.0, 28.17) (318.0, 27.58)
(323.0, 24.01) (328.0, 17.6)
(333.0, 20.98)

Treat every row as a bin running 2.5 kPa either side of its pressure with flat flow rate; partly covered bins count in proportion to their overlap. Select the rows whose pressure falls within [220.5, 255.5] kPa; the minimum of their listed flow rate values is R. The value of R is 24.54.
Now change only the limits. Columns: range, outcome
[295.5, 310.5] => 27.32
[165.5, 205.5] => 26.24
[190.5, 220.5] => 26.87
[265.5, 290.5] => 24.79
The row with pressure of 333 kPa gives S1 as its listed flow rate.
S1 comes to 20.98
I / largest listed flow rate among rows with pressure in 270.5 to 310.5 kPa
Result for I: 29.47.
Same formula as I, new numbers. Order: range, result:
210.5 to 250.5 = 29.98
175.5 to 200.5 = 29.8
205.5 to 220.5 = 28.66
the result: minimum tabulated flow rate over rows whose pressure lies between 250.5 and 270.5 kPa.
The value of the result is 24.54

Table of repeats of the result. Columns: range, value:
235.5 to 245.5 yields 26.95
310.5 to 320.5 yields 27.58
